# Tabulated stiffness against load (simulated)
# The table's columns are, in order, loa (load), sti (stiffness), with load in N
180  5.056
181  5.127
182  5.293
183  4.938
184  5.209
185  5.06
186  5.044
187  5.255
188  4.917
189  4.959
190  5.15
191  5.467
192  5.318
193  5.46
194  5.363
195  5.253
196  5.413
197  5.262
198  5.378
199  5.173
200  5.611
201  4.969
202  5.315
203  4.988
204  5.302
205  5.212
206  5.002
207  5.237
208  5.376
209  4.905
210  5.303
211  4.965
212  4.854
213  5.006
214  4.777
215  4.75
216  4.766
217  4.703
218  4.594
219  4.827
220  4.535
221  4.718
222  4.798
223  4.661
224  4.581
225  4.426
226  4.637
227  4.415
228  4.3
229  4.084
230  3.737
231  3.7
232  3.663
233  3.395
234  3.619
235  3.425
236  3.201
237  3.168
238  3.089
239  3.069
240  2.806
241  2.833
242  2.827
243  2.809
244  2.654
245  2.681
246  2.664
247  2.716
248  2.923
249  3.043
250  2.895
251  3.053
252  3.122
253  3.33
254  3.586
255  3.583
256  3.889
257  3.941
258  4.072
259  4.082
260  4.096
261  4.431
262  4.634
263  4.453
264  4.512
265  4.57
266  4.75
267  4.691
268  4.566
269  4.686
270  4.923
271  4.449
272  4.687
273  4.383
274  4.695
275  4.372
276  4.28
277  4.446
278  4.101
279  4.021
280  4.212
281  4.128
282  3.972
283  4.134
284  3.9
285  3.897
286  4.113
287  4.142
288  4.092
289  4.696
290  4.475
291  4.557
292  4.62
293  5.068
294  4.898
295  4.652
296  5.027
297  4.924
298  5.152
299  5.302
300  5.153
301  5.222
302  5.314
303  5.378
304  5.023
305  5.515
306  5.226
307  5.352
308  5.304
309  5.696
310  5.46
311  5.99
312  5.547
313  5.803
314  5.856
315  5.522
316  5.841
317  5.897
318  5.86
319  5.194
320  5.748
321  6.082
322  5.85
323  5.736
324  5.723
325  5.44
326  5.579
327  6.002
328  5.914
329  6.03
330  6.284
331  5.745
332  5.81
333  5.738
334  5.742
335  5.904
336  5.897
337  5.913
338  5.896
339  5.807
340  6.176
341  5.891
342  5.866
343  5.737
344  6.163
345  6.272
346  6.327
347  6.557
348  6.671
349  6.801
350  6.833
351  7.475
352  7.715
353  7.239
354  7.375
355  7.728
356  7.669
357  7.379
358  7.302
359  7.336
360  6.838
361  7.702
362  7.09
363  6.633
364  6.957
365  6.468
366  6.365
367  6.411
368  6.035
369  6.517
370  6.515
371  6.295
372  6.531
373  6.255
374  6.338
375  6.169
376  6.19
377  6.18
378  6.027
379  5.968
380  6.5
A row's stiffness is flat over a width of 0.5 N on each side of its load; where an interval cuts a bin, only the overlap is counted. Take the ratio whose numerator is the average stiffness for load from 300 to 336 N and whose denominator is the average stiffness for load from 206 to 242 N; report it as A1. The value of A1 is 1.33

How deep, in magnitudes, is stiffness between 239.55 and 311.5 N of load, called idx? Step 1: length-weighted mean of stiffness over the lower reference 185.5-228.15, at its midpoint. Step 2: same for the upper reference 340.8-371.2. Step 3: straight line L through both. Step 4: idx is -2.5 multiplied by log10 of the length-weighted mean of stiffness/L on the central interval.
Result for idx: 0.342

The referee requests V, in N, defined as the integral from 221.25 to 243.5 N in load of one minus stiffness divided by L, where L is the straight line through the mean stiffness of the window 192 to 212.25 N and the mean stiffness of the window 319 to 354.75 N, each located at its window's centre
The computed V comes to 7.06 N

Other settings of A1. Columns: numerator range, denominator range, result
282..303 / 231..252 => 1.53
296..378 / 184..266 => 1.42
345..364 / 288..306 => 1.43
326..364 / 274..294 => 1.52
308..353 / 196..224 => 1.20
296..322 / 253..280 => 1.27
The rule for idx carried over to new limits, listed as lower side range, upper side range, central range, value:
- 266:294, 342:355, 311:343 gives 0.035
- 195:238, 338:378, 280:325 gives 0.151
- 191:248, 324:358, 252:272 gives 0.189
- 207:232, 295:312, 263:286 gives 0.159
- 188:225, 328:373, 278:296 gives 0.329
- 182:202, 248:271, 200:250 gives 0.137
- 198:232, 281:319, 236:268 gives 0.357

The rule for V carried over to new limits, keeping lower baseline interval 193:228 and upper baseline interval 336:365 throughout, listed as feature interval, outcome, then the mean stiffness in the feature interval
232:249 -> 7.41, 3.01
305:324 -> 1.89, 5.66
